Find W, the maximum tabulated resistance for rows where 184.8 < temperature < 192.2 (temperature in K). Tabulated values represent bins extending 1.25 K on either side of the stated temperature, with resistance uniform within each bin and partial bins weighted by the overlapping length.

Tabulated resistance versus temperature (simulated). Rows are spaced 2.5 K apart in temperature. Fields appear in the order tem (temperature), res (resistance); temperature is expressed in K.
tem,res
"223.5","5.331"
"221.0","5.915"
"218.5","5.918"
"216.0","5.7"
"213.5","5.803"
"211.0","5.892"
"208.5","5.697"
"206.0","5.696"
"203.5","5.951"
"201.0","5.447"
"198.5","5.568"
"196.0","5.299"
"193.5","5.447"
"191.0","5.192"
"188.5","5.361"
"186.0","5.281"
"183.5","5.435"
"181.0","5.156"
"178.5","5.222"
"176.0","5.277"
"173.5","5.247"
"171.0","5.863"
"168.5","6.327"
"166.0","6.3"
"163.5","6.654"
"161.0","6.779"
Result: 5.361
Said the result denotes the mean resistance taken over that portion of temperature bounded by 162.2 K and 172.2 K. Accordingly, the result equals 6.29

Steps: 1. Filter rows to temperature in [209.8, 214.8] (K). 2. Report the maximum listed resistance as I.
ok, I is 5.892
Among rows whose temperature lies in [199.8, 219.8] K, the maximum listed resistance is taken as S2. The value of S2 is 5.951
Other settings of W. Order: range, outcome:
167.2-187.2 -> 6.327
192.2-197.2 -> 5.447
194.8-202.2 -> 5.568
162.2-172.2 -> 6.654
